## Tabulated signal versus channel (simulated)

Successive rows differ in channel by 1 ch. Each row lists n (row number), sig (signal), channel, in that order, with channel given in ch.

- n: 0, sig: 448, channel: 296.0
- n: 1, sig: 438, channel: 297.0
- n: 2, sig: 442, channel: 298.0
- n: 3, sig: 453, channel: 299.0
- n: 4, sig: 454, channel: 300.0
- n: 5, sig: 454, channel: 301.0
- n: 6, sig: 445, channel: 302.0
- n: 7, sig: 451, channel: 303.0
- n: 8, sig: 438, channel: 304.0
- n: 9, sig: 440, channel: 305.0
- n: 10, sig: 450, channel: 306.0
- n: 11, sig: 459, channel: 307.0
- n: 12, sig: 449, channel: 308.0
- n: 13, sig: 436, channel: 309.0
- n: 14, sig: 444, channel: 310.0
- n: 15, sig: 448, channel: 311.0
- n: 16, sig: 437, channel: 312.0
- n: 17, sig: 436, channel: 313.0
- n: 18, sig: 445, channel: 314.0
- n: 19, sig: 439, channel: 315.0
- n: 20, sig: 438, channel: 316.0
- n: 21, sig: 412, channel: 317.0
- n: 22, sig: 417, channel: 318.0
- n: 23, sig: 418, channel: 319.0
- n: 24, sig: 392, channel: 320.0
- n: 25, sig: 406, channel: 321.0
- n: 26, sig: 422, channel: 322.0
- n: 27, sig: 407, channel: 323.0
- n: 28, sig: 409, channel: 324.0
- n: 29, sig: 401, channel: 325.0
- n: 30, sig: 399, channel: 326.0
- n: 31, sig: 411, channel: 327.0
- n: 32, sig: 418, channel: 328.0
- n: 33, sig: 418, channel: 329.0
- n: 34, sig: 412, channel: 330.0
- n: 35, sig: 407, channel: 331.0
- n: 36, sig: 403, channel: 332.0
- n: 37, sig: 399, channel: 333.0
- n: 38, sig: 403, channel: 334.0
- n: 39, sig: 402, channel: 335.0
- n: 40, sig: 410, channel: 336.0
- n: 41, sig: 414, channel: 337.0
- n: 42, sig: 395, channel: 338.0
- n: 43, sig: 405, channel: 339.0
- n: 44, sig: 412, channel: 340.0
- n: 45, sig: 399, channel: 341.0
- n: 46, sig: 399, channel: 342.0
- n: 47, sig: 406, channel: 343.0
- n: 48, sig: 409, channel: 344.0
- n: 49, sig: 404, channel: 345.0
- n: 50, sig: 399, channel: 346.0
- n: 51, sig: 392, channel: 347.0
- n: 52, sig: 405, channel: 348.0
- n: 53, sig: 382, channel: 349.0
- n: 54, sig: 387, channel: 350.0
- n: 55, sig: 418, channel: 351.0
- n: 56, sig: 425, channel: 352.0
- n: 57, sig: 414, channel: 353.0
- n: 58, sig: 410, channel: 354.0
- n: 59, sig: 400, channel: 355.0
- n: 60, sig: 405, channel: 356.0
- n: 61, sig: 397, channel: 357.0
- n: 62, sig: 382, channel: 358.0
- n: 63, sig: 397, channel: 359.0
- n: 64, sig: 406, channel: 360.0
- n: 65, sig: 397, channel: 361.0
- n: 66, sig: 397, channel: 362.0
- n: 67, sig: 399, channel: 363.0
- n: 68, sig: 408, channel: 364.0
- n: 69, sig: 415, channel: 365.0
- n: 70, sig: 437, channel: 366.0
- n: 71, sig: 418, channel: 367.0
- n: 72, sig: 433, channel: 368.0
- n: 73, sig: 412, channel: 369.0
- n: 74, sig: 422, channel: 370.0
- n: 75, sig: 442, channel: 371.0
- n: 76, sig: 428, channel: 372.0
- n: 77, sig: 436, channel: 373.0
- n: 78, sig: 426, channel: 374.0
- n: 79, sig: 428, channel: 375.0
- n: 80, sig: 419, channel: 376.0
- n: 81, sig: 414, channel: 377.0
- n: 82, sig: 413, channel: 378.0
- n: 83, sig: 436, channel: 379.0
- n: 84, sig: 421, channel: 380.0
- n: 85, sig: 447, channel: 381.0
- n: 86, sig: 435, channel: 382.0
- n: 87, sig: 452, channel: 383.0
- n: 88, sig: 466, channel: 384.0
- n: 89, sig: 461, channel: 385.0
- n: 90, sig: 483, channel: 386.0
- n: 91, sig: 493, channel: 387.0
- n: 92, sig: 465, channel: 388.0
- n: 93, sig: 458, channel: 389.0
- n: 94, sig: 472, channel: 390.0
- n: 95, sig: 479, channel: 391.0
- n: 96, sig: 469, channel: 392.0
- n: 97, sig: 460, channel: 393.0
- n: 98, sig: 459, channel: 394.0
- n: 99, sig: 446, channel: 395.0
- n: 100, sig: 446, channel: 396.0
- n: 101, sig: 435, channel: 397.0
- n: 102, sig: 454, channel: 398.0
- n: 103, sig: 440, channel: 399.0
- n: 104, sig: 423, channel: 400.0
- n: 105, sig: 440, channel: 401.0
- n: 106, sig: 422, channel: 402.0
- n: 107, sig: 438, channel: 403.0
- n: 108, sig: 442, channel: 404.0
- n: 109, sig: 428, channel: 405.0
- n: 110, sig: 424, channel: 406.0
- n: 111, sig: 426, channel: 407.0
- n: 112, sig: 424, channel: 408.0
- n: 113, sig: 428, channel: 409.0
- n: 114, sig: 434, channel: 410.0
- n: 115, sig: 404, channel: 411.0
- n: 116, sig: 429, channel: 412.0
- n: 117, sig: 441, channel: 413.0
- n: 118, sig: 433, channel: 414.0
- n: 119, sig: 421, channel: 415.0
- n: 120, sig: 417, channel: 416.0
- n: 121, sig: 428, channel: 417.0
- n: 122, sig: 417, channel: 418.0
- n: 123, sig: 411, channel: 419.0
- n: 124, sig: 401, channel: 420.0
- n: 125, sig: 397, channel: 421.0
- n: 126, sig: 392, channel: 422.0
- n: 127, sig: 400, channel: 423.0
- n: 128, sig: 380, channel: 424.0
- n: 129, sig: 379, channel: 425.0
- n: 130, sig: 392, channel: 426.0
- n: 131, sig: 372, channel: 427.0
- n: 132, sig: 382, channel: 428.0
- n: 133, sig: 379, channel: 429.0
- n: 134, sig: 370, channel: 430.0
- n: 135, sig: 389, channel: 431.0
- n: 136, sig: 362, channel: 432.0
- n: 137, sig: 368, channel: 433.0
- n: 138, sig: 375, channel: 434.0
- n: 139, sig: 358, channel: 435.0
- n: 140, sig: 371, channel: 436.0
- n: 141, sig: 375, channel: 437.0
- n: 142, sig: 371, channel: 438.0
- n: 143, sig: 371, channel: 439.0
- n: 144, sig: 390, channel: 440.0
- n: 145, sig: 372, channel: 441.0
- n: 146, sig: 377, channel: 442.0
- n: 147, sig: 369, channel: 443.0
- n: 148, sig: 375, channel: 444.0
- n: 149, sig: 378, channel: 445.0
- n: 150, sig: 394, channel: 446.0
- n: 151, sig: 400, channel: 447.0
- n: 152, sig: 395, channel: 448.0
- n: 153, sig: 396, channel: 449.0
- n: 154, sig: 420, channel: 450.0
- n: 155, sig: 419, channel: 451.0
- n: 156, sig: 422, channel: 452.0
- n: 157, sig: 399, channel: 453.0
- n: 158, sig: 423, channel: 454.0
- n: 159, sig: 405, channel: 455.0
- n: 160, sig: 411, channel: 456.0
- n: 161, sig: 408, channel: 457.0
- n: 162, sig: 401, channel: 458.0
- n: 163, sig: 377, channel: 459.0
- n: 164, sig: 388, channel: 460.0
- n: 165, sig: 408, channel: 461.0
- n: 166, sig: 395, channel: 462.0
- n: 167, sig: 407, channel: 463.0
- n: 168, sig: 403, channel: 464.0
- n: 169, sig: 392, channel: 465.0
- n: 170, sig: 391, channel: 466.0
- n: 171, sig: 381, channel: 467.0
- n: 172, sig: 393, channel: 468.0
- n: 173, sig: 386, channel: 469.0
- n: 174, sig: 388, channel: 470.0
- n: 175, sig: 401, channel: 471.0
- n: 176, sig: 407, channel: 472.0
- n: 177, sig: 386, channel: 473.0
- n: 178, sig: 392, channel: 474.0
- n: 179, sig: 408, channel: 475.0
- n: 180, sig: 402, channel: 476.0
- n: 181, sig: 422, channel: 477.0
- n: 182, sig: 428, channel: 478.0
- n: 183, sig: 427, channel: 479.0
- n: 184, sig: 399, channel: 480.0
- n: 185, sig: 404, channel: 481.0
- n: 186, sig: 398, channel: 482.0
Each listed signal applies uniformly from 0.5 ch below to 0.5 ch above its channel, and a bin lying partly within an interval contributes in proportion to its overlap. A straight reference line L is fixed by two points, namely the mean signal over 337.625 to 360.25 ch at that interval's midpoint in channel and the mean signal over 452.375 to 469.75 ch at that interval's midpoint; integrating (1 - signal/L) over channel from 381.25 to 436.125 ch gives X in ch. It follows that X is -3.2 ch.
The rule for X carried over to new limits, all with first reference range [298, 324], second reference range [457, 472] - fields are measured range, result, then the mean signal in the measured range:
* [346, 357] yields 0.5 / 403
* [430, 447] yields 1.1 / 375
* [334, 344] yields 0.5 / 405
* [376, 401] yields -2.1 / 450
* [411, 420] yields -0.3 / 422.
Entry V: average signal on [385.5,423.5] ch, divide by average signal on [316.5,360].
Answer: 1.08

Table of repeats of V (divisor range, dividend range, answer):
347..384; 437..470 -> 0.95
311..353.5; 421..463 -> 0.95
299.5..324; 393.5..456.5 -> 0.93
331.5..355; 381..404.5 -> 1.12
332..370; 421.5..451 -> 0.94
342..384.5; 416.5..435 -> 0.93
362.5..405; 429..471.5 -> 0.89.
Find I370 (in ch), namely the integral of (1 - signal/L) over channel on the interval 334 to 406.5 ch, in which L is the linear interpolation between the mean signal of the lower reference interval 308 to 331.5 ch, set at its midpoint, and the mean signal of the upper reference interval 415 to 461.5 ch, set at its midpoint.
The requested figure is -3.0 ch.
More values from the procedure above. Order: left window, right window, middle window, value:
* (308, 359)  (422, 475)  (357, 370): -0.1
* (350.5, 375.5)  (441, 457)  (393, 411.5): -1.3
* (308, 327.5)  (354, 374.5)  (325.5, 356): 0.9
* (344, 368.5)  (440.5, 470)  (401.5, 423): -1.1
